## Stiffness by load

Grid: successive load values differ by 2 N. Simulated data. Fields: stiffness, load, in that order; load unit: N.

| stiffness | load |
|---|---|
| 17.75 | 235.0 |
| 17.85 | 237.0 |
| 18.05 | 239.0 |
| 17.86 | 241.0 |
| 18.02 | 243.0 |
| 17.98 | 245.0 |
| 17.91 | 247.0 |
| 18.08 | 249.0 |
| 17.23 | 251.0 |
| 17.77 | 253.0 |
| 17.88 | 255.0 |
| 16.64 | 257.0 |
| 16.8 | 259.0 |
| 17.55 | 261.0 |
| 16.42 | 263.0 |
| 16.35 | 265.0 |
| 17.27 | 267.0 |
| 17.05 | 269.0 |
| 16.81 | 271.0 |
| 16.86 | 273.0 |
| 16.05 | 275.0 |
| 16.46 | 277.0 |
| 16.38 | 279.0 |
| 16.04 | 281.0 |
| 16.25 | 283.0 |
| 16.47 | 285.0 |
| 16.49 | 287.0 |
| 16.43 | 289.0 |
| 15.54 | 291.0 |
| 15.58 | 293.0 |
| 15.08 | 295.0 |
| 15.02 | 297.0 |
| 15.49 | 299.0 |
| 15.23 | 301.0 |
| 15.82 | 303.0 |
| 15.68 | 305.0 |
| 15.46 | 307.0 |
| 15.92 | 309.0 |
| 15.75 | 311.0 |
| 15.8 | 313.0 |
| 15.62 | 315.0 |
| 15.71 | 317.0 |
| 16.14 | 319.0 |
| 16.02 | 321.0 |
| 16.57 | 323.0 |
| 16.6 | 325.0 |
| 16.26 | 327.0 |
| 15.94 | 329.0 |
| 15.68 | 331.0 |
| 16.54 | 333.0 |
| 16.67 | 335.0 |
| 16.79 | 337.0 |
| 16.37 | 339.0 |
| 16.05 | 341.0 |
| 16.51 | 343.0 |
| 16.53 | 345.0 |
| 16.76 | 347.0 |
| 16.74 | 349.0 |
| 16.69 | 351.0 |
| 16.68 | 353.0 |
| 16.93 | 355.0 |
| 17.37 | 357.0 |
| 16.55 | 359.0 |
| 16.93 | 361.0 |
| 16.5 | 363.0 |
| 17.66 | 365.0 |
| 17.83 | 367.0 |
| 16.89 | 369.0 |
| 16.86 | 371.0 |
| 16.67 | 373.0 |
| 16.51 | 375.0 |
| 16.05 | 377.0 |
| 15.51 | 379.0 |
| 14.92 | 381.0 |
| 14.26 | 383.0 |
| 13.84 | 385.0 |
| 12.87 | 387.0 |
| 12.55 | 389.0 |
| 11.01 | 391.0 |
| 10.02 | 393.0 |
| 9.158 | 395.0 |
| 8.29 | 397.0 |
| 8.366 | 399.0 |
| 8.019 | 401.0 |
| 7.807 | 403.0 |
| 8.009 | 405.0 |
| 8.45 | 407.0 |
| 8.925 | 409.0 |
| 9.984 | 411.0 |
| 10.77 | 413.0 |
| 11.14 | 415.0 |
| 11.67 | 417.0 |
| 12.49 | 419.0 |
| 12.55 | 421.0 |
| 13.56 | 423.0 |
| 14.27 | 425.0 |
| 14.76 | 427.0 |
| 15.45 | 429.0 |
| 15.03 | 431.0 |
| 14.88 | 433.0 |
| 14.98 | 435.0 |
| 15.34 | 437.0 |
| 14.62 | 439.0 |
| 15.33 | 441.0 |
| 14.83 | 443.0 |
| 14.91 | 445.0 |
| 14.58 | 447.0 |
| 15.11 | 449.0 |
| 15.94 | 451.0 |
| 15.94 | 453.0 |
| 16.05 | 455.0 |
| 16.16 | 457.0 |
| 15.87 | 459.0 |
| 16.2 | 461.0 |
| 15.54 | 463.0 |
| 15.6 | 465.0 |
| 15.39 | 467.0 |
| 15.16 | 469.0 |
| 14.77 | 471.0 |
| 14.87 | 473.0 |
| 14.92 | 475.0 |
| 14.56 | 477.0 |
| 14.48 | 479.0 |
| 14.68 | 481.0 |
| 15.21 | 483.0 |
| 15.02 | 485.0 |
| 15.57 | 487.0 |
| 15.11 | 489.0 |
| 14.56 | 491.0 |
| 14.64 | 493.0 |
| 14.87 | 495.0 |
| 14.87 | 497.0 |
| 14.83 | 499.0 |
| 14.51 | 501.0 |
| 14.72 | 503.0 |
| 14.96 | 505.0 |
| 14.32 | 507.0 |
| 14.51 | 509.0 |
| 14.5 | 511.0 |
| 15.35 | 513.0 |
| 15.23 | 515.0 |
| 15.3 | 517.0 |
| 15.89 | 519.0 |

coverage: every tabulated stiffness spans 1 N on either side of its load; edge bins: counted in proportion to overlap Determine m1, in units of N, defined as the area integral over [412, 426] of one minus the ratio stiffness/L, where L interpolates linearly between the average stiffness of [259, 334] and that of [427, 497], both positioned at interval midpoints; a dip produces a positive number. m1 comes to 2.8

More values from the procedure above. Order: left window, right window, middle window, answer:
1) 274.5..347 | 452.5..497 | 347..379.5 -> -2.10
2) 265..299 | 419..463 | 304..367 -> -2.32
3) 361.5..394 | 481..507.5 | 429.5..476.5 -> -1.19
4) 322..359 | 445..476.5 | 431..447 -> 0.69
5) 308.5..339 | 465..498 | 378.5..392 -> 1.88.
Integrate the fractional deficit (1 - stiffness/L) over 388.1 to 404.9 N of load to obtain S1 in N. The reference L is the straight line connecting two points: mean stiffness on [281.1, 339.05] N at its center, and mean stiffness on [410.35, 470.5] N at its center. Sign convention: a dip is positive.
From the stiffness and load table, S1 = 6.4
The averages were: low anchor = 16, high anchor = 14.5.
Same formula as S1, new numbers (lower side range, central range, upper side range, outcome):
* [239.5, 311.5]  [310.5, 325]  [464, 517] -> 0.2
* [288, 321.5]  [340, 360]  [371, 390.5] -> -2.0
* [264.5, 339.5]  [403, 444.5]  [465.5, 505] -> 6.9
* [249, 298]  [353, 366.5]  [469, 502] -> -1.0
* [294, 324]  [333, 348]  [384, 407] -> -3.2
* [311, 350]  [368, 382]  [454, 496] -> -0.2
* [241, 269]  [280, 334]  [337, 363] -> 3.5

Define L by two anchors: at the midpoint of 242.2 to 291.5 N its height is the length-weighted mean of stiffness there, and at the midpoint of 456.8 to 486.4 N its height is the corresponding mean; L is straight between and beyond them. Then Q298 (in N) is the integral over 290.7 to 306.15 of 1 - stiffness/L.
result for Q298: 1.1 N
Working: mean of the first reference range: 16.9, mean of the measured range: 15.4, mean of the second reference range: 15.2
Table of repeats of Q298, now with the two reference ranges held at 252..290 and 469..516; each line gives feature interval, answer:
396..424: 10.0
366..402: 5.6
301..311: 0.5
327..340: -0.1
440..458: -0.3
